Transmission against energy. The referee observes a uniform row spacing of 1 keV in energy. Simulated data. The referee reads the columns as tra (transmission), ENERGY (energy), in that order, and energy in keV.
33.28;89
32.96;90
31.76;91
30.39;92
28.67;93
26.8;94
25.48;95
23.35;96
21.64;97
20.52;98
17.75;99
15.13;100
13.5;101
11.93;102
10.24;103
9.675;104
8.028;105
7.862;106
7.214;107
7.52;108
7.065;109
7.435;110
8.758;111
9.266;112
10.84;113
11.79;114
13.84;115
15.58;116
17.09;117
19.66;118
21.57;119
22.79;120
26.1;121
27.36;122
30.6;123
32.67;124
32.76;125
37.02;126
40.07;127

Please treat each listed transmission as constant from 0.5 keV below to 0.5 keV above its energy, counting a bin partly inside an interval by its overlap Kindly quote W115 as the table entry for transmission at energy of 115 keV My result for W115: 13.84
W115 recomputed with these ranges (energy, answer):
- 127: 40.07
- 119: 21.57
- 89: 33.28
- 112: 9.266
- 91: 31.76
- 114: 11.79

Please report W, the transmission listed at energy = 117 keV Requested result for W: 17.09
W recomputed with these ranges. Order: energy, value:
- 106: 7.862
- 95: 25.48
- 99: 17.75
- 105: 8.028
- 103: 10.24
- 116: 15.58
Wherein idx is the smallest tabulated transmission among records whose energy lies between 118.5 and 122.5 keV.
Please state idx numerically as 21.57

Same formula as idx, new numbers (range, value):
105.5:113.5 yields 7.065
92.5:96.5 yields 23.35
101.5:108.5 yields 7.214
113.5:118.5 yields 11.79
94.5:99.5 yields 17.75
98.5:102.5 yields 11.93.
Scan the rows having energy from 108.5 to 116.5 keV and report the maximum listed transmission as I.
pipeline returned 15.58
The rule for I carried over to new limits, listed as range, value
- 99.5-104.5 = 15.13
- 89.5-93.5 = 32.96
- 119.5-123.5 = 30.6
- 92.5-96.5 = 28.67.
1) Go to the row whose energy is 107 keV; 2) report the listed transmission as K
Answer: 7.214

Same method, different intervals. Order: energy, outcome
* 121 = 26.1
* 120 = 22.79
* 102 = 11.93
